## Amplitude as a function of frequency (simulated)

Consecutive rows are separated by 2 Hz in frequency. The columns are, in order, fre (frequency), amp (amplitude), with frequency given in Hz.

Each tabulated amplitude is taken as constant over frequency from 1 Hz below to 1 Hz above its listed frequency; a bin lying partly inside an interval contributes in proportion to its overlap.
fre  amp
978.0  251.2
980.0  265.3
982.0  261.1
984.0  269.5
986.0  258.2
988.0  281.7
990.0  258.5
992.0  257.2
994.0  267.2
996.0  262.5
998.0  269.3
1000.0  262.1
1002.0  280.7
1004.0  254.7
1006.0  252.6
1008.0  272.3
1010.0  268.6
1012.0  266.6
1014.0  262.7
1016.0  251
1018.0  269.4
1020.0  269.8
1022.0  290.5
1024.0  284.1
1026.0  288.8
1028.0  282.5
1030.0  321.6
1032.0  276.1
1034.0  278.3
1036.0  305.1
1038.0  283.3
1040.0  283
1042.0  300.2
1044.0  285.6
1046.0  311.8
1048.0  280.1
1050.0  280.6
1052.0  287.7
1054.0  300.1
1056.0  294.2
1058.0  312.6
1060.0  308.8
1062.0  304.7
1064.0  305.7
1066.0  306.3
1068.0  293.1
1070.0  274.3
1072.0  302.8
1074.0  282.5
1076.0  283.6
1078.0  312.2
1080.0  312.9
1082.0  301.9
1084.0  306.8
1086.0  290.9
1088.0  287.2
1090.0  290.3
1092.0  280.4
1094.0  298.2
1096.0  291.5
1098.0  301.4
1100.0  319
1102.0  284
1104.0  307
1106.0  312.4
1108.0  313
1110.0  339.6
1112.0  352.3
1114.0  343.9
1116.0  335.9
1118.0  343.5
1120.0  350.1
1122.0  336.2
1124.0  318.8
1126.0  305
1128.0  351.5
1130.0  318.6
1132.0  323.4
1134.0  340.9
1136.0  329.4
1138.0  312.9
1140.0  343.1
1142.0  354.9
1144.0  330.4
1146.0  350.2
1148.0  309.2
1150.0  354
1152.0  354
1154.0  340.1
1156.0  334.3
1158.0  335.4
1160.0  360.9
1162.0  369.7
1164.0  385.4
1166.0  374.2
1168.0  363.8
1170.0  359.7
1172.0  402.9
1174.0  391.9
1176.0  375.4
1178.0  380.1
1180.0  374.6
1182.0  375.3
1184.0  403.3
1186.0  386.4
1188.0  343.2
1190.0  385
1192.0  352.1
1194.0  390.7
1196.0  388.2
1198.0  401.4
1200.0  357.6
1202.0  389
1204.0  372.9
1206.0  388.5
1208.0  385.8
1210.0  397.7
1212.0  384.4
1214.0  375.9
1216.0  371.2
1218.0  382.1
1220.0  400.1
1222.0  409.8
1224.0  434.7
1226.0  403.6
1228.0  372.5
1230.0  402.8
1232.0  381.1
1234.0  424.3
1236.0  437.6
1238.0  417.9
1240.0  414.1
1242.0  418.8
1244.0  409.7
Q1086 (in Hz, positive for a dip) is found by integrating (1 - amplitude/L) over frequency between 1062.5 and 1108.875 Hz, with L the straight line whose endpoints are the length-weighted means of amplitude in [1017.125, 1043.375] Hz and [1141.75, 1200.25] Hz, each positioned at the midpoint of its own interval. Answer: 2.9 Hz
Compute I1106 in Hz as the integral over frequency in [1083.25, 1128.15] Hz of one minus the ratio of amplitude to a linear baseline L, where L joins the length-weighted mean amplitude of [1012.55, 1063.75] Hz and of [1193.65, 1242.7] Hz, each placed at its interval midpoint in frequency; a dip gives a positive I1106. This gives 1.9 Hz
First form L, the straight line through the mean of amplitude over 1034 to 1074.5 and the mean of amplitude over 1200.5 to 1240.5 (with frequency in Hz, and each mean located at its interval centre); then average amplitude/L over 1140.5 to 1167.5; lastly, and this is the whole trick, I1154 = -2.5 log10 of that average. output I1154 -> 0.02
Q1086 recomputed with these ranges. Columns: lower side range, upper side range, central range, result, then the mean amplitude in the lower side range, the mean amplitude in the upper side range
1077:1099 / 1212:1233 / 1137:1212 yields -1.69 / 298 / 393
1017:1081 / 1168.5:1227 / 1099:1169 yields 1.70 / 293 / 385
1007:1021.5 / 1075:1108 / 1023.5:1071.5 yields -2.28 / 267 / 299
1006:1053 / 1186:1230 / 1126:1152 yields 0.83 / 282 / 386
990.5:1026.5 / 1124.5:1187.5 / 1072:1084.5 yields 0.36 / 268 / 354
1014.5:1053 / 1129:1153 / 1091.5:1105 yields 0.74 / 285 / 335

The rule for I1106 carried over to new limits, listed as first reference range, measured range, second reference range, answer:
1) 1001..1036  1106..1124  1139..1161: -0.7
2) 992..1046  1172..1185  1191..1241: -0.5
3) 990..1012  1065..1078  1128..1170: 0.5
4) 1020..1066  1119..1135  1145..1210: 0.5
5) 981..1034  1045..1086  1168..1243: 1.0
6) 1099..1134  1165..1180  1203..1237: -0.6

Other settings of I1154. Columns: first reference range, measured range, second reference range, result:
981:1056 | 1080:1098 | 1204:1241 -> 0.08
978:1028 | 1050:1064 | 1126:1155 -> -0.02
